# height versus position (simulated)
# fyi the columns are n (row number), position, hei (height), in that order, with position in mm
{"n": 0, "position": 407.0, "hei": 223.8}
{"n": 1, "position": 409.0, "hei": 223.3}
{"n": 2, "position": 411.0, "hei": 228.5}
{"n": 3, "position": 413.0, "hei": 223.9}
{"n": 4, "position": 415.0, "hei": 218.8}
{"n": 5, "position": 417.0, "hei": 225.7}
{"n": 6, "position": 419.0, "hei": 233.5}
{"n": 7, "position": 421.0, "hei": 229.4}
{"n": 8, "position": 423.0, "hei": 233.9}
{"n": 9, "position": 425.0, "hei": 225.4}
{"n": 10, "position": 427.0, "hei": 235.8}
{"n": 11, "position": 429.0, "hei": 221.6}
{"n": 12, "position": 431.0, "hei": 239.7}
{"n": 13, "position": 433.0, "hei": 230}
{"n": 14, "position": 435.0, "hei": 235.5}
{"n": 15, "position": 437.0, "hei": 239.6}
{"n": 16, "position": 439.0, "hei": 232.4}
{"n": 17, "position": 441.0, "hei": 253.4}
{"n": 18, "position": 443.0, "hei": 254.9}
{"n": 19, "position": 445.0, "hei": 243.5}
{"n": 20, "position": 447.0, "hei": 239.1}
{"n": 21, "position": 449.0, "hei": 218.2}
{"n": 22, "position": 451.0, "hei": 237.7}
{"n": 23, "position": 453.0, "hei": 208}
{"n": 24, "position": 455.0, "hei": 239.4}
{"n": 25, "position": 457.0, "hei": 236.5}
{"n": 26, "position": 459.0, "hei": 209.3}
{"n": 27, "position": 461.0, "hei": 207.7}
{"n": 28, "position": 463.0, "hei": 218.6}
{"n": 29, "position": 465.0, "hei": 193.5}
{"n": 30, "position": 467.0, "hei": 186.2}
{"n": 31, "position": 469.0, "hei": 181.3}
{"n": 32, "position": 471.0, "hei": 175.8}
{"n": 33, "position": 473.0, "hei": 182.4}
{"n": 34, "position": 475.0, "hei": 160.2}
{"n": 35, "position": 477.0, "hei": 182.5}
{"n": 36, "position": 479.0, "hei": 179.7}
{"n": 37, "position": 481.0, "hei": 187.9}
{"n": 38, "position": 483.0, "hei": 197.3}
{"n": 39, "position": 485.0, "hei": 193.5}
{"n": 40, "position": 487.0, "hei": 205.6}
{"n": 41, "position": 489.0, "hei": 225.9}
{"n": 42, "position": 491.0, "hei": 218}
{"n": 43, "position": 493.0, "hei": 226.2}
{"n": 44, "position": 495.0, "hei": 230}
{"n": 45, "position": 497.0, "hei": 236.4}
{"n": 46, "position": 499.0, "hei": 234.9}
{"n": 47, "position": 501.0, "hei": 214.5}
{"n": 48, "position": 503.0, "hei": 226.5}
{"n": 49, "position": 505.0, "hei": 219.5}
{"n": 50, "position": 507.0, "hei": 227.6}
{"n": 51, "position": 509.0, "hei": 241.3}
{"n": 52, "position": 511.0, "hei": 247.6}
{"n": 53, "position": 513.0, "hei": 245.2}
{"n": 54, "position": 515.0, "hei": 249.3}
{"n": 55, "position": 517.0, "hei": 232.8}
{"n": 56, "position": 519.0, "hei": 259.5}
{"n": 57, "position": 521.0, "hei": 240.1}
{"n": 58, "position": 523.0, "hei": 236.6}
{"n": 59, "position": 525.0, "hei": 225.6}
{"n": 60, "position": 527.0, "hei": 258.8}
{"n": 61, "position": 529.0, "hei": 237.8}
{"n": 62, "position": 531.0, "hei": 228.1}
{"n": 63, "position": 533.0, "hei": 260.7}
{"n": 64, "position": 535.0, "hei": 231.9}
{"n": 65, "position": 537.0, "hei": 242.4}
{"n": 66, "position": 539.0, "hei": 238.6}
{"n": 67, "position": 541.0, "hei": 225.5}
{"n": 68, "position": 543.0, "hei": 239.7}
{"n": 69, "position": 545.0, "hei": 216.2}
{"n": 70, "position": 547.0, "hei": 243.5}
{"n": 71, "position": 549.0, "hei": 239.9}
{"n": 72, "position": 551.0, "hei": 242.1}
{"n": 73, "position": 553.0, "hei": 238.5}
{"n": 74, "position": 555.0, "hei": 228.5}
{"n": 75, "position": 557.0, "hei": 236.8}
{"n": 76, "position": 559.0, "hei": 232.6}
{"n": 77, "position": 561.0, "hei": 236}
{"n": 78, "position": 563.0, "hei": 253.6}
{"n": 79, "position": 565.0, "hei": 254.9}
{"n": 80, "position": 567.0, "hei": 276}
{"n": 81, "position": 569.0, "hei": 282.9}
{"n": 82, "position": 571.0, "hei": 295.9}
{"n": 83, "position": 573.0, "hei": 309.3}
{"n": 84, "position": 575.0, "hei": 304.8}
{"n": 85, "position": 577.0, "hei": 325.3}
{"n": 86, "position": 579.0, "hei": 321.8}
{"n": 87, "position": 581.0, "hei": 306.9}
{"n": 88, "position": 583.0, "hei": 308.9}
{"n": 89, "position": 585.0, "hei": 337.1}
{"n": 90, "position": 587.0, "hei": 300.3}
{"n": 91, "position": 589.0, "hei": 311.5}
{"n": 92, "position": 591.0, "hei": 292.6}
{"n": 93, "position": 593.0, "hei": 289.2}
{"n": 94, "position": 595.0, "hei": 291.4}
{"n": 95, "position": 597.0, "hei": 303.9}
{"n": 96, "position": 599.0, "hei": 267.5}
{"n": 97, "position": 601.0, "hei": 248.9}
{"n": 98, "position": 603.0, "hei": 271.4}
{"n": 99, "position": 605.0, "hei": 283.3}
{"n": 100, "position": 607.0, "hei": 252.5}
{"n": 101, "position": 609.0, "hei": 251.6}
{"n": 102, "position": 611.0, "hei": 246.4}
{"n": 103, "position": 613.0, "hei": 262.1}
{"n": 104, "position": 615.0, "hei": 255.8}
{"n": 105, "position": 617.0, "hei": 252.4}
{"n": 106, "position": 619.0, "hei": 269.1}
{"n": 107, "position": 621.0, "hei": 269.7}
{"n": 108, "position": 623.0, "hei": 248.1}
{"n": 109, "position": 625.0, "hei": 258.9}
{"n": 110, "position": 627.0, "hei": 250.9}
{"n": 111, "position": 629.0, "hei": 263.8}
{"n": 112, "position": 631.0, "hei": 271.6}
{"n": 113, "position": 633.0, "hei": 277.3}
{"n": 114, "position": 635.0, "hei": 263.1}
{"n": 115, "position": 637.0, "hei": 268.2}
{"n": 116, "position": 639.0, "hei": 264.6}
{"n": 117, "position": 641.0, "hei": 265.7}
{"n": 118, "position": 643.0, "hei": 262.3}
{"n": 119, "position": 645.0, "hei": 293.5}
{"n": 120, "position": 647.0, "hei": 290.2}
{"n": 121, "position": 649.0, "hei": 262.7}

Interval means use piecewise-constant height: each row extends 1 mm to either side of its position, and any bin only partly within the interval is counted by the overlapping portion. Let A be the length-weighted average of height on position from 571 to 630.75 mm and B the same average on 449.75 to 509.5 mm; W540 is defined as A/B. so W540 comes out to 1.34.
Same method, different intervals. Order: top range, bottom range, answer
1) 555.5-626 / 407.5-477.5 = 1.26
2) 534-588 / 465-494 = 1.38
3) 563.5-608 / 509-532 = 1.21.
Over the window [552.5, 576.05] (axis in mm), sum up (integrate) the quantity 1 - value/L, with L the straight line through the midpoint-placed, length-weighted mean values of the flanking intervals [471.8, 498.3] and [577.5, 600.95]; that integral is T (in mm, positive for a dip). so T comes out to 1.3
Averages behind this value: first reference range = 202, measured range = 263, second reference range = 301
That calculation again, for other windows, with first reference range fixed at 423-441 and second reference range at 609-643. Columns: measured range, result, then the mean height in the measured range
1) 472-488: 3.6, 186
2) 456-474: 3.0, 199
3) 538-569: 1.2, 242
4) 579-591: -2.6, 312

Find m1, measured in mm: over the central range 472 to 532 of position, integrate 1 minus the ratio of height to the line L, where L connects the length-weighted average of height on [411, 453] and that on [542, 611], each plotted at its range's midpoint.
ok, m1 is 7.4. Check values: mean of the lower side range 233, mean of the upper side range 273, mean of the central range 222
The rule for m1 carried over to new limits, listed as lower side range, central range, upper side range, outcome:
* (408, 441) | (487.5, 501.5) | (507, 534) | 0.77 mm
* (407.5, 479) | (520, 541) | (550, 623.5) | 1.14 mm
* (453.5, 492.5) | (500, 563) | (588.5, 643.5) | -2.75 mm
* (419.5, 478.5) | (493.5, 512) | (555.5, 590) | 1.31 mm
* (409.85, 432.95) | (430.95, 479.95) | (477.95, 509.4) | 1.77 mm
